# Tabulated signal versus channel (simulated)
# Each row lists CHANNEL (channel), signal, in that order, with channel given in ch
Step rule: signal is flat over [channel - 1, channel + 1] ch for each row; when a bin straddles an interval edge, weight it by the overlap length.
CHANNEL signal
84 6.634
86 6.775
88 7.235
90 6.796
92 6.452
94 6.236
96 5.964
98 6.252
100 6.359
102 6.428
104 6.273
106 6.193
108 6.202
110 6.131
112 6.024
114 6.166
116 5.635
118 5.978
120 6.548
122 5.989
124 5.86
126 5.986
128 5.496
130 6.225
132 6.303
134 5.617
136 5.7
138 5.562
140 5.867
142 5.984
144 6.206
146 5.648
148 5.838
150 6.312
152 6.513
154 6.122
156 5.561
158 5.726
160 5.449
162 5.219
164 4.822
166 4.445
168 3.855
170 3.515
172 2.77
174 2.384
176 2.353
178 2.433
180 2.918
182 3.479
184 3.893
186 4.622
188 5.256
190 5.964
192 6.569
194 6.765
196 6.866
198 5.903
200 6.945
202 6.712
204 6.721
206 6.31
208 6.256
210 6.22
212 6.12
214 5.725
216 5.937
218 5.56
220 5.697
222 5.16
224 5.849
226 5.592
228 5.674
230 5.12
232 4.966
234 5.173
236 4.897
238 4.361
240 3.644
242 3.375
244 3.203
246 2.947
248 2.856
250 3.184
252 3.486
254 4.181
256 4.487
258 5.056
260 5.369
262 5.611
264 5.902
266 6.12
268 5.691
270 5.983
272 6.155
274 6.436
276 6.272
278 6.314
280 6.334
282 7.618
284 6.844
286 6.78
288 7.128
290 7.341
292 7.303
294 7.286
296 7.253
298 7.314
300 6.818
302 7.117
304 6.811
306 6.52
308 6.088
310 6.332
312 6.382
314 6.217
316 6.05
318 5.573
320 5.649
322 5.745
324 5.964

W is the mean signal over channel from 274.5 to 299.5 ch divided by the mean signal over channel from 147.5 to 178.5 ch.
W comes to 1.5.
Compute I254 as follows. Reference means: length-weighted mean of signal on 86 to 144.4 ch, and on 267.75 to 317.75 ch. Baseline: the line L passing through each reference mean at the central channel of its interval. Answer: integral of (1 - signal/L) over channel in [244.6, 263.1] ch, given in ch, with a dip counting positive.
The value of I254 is 6.9 ch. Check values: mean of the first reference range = 6.14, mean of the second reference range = 6.65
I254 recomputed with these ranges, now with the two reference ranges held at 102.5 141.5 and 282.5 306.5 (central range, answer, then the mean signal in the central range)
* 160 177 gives 6.8 ch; 3.78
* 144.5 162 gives 0.9 ch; 5.87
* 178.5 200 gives 4.0 ch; 5.24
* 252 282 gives 5.2 ch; 5.7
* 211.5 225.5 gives 1.9 ch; 5.7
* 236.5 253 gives 8.1 ch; 3.43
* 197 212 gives 0.2 ch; 6.42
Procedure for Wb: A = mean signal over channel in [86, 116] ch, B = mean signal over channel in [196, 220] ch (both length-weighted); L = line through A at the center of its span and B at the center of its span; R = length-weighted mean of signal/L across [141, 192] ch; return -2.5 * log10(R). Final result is 0.31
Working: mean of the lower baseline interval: 6.33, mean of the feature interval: 4.73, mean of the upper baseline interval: 6.22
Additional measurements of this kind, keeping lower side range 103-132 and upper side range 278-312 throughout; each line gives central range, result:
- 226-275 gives 0.369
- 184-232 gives 0.100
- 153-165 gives 0.143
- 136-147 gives 0.060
